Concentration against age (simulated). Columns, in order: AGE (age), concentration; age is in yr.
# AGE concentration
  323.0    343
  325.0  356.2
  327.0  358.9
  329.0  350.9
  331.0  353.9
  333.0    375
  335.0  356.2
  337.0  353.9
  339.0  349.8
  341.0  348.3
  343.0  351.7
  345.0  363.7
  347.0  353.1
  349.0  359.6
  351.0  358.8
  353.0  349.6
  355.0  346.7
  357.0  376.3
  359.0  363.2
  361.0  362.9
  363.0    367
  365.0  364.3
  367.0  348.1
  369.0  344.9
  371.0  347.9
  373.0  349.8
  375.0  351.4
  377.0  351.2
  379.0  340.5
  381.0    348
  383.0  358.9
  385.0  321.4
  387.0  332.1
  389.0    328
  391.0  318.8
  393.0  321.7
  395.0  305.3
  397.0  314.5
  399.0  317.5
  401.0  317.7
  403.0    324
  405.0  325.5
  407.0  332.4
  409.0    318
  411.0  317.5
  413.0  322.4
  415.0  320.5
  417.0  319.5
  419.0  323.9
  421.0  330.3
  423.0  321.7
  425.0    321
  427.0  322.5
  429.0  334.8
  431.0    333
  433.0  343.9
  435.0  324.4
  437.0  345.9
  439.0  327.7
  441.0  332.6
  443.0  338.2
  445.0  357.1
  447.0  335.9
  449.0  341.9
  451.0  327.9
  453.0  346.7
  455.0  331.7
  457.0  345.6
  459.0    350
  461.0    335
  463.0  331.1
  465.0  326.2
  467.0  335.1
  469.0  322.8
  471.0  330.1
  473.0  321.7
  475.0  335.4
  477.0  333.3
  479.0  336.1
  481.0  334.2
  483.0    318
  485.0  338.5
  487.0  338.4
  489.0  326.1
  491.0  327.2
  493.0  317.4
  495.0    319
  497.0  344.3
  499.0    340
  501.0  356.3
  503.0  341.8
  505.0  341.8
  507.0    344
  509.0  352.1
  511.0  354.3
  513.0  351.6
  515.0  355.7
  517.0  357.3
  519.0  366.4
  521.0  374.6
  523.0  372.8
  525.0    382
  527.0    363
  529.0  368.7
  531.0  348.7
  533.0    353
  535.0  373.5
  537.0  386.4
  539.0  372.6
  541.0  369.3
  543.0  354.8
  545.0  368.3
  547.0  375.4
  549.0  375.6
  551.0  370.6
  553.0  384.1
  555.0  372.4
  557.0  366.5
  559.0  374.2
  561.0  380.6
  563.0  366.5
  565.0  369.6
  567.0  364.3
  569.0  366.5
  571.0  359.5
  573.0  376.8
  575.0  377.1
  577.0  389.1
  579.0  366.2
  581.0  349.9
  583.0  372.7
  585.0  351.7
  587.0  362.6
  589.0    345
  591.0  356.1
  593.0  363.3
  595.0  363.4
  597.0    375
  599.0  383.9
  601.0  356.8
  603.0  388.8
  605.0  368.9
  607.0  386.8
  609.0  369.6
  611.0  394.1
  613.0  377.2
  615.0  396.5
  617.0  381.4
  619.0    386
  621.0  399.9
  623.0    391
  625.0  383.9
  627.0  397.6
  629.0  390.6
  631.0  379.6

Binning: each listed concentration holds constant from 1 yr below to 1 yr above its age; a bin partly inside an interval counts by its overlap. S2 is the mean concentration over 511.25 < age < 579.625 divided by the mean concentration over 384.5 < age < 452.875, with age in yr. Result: 1.13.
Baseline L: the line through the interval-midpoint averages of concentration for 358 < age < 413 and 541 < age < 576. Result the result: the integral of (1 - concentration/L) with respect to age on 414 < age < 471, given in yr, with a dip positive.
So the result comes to 2.4 yr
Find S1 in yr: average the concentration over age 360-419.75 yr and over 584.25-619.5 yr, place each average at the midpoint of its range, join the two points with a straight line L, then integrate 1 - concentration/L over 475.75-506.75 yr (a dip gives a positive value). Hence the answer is 1.58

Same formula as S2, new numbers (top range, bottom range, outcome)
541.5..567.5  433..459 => 1.10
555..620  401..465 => 1.12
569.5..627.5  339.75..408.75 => 1.09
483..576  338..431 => 1.06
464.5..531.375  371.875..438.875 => 1.04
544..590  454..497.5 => 1.11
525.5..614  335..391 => 1.05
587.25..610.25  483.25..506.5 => 1.10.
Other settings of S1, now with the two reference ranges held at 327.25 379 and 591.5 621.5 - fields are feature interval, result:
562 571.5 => 0.24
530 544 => 0.26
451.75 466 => 1.07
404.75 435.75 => 3.09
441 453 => 0.79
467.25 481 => 1.36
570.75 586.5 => 0.34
